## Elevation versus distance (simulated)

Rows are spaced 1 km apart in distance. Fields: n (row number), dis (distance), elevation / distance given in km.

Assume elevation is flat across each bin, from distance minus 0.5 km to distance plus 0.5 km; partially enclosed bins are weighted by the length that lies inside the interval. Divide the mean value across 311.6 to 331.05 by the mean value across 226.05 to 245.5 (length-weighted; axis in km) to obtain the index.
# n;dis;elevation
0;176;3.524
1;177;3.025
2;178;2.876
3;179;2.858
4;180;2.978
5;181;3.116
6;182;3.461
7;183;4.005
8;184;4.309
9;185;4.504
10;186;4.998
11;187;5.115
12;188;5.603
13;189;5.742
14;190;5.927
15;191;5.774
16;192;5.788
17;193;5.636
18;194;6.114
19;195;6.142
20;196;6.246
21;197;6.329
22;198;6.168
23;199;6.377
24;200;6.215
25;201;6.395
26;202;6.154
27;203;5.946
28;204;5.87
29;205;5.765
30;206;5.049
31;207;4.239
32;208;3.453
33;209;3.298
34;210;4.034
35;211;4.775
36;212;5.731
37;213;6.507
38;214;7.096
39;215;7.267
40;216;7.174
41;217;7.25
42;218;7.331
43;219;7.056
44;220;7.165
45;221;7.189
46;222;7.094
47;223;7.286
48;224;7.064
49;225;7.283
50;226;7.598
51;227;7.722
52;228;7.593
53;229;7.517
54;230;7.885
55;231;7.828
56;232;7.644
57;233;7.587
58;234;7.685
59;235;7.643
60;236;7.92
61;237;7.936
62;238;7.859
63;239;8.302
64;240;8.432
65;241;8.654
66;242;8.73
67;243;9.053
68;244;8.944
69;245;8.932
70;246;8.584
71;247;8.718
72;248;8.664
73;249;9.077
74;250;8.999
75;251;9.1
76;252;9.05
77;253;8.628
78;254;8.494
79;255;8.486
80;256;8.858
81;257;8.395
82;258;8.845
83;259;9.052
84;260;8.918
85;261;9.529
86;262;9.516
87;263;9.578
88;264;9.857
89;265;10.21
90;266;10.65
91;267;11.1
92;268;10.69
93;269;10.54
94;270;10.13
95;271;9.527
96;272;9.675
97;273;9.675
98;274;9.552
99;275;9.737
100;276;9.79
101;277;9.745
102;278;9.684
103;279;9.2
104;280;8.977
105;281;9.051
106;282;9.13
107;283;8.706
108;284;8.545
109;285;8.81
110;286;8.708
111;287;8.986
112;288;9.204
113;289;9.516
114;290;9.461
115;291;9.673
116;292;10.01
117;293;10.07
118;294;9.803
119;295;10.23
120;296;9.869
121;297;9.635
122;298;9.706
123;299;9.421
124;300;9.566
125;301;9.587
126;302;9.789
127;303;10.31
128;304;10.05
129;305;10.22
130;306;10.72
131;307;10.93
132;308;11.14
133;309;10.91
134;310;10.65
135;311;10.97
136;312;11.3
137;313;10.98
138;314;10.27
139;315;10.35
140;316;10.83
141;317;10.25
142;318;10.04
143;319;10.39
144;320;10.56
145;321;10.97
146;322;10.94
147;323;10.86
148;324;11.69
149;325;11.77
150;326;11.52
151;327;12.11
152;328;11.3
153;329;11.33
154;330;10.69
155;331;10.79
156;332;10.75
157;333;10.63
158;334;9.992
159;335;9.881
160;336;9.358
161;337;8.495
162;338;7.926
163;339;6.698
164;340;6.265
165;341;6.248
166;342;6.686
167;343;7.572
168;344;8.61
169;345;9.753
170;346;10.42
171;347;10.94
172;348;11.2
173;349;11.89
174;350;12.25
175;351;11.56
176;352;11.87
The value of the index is 1.35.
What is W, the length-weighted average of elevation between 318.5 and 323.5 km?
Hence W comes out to 10.7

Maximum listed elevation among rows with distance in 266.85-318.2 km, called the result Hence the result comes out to 11.3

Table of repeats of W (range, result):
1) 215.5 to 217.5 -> 7.21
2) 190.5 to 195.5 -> 5.89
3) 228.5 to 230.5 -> 7.7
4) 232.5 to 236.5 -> 7.71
